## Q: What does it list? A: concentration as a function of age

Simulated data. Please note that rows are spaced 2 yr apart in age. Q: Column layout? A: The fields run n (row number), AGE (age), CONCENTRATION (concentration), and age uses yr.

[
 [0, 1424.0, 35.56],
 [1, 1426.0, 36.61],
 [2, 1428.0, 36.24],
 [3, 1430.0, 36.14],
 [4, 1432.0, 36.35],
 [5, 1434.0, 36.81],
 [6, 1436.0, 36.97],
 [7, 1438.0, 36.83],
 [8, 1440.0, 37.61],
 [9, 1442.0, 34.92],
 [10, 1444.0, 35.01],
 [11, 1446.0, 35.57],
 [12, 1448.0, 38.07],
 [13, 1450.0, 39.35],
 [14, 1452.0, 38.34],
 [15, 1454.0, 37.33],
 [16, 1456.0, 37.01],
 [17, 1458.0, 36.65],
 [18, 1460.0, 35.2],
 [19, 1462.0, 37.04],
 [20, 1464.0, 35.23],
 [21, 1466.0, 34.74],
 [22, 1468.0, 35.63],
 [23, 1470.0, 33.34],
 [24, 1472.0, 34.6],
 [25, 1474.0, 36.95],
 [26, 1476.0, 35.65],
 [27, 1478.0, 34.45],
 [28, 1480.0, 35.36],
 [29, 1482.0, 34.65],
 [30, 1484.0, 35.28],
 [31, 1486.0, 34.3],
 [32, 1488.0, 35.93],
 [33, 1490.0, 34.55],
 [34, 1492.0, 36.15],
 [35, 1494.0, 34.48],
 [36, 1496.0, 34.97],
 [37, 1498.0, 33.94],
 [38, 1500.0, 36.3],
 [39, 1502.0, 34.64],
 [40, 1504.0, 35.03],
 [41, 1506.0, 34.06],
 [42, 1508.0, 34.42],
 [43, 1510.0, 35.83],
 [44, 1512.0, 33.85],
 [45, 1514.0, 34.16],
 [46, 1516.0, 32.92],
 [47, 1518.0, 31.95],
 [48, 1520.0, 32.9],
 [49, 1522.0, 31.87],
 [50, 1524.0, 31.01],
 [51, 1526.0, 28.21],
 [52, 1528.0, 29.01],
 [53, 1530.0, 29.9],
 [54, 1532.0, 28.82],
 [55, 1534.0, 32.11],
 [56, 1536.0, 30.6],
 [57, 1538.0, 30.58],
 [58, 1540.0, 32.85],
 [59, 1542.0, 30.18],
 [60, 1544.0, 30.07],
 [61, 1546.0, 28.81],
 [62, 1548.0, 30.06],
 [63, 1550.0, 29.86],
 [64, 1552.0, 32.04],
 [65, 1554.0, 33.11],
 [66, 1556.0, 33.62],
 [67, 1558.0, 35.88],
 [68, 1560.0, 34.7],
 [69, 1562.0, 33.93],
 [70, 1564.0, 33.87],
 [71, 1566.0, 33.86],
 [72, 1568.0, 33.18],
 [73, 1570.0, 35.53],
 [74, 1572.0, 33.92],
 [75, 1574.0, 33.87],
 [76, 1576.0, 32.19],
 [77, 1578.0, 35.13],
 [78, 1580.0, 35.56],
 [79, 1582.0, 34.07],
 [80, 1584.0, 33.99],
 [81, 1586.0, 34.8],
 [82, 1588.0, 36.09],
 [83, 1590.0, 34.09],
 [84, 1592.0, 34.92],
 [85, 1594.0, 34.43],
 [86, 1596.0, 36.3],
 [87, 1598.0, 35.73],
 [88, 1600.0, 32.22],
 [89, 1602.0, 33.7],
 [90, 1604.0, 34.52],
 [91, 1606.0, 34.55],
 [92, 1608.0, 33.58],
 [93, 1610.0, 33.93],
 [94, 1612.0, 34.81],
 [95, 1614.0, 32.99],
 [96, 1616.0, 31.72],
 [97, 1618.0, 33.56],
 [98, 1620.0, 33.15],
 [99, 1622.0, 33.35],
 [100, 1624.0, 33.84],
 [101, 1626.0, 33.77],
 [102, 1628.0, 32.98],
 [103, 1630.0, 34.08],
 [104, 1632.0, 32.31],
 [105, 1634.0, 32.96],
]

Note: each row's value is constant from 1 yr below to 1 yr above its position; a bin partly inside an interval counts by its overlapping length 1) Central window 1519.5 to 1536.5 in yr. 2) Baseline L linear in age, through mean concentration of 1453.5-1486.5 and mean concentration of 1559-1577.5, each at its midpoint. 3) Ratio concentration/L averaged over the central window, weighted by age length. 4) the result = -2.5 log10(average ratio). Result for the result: 0.14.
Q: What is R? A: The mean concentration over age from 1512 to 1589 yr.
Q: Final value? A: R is 32.5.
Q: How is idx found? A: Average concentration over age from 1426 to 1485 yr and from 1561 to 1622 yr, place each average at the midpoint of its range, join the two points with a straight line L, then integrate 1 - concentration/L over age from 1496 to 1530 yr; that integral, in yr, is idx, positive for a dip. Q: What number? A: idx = 2.1 yr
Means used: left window 36.1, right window 34.1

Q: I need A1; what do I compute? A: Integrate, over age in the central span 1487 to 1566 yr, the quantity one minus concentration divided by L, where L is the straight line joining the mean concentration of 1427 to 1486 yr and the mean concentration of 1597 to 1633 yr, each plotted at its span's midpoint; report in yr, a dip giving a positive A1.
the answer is 5.0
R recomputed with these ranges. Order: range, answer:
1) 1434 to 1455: 37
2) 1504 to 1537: 32.1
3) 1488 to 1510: 34.9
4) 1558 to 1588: 34.3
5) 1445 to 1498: 35.8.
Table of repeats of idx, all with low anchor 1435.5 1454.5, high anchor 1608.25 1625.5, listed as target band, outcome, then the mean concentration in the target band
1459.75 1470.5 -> 0.4 yr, 35.3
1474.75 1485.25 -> 0.3 yr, 35.1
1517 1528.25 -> 1.4 yr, 30.9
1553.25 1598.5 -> -0.2 yr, 34.5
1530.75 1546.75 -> 2.1 yr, 30.5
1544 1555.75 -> 1.3 yr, 30.9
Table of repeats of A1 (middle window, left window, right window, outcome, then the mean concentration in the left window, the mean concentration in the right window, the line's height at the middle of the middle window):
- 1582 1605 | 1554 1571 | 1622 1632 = -0.48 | 34.2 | 33.5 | 33.9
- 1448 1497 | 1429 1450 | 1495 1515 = -0.17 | 36.6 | 34.7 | 35.6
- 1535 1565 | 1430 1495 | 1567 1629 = 2.35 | 36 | 34.1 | 34.7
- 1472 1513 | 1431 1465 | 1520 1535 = -2.37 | 36.7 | 30.3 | 33.1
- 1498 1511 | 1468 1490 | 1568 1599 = 0.00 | 35.1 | 34.7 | 35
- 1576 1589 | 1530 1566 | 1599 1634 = -0.83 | 31.8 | 33.5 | 32.7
